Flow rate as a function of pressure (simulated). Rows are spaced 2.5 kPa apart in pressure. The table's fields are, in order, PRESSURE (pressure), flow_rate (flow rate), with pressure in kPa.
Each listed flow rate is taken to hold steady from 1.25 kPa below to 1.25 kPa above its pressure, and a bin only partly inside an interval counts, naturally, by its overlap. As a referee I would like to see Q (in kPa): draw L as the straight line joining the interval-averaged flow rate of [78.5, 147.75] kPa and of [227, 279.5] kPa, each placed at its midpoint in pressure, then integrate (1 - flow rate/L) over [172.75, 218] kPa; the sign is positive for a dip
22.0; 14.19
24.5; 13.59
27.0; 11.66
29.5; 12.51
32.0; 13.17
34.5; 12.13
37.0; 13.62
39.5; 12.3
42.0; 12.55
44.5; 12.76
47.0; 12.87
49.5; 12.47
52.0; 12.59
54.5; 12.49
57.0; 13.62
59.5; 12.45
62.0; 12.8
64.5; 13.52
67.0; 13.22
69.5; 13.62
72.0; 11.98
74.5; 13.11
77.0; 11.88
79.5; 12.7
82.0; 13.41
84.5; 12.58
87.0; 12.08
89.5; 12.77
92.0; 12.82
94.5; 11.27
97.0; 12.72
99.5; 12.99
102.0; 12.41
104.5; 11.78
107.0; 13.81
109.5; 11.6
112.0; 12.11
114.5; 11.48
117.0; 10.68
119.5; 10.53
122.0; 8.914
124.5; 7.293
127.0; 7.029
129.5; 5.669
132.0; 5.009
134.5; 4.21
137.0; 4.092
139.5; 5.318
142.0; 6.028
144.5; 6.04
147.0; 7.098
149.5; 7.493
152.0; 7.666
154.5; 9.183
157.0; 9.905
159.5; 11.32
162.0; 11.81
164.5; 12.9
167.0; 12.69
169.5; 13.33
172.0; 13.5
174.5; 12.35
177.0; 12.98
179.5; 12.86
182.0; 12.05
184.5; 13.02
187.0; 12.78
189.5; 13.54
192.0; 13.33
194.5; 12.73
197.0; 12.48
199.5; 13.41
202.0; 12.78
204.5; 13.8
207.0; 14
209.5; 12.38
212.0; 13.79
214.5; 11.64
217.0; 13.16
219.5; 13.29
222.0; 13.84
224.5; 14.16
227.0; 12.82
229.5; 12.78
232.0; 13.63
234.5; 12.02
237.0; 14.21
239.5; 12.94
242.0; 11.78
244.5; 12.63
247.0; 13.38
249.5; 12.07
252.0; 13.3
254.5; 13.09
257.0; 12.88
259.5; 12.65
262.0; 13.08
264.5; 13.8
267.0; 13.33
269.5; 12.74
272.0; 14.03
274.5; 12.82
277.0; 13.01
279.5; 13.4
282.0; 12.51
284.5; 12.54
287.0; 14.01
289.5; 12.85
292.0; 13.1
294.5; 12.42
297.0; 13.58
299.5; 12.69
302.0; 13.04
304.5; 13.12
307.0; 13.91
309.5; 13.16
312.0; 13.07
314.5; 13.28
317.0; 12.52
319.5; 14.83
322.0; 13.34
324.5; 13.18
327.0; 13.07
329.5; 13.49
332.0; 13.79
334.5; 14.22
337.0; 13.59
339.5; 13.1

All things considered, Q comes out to -4.91 kPa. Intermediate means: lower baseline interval 9.81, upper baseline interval 13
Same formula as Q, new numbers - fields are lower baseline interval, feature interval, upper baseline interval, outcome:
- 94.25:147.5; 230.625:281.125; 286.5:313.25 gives -3.80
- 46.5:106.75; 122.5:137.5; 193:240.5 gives 8.25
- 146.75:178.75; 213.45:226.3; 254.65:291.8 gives -1.15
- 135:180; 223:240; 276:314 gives -2.56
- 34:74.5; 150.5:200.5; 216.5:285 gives 3.16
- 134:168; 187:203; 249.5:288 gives -4.63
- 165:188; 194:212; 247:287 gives -0.34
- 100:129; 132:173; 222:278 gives 9.43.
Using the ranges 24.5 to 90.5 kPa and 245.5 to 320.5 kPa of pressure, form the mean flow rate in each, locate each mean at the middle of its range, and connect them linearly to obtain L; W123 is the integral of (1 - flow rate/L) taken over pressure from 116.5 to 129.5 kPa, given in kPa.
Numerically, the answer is 4.43 kPa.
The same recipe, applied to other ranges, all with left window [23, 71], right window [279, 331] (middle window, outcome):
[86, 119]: 1.9 kPa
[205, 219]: 0.0 kPa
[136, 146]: 5.8 kPa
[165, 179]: 0.1 kPa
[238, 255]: 0.5 kPa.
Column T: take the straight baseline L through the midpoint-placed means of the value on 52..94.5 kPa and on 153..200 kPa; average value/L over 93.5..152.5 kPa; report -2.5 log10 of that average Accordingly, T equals 0.38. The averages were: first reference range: 12.8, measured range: 8.89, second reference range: 12.4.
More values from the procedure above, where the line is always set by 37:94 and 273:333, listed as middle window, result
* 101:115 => 0.05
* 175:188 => 0.02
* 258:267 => -0.01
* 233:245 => 0.03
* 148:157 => 0.48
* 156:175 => 0.06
